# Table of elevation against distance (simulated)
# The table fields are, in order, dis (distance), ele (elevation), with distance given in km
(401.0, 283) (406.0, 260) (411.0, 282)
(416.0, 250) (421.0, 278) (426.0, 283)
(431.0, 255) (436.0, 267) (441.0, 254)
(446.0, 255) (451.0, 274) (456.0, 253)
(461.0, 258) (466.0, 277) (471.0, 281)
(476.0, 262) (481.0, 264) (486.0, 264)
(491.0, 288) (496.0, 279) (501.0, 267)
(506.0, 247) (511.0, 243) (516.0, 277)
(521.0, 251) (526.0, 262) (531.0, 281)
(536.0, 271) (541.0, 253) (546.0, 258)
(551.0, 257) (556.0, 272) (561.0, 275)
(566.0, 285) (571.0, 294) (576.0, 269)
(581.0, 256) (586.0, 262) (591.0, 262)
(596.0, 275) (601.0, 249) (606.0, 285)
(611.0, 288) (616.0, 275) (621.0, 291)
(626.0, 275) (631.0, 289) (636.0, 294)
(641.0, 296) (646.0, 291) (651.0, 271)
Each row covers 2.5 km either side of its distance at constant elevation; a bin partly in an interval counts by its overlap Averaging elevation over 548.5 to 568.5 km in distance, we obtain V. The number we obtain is 272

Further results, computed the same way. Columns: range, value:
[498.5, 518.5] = 258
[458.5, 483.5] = 268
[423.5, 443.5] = 265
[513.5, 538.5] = 268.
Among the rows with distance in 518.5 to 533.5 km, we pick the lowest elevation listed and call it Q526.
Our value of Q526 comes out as 251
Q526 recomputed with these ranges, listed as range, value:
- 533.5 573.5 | 253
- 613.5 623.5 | 275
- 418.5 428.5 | 278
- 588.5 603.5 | 249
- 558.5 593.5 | 256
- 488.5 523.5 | 243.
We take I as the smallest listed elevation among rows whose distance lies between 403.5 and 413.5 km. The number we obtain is 260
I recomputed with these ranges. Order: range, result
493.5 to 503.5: 267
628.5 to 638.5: 289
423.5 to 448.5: 254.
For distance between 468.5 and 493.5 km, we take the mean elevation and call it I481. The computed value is 272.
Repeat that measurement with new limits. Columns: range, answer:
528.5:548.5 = 266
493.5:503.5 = 273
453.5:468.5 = 263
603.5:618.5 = 283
